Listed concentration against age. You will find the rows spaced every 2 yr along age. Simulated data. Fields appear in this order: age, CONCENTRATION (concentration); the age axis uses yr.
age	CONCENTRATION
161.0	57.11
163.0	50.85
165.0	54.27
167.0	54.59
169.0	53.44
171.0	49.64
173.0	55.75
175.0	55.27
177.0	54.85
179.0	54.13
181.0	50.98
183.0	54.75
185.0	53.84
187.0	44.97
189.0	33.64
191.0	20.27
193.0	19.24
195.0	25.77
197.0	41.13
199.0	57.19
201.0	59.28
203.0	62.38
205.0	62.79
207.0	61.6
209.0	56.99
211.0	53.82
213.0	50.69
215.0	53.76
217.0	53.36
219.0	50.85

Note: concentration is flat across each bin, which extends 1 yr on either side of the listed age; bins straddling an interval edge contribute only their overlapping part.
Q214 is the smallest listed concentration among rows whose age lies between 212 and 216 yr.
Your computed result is 50.69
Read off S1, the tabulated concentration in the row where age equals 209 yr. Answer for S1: 56.99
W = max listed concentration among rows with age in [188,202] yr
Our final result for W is 59.28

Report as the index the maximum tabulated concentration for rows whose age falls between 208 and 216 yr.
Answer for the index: 56.99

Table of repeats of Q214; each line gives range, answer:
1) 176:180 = 54.13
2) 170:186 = 49.64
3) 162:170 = 50.85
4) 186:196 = 19.24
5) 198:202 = 57.19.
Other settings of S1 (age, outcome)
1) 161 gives 57.11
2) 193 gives 19.24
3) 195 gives 25.77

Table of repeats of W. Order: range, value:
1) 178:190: 54.75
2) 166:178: 55.75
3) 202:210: 62.79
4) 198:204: 62.38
